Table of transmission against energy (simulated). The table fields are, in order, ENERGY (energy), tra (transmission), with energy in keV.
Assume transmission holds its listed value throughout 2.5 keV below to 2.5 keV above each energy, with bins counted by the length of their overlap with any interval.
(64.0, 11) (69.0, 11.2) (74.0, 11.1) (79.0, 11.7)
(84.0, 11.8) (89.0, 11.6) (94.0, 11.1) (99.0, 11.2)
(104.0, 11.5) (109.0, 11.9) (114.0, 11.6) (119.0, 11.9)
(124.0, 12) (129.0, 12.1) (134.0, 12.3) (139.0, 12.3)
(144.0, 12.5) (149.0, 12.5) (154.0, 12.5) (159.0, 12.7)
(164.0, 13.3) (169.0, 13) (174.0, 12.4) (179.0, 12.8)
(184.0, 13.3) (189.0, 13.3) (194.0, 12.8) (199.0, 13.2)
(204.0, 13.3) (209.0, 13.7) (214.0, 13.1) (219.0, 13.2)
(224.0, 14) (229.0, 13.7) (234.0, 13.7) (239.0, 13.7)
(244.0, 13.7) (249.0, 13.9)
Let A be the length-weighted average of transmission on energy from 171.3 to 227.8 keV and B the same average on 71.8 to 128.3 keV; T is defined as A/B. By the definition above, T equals 1.14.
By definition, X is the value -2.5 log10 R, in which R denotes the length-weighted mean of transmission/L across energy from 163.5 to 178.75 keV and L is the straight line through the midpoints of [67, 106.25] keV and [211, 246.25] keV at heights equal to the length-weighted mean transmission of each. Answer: -0.01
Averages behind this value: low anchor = 11.4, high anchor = 13.6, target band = 12.8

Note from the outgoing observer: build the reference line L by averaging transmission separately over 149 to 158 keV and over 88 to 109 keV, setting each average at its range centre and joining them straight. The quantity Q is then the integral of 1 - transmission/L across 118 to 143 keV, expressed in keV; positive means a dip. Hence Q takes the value -0.2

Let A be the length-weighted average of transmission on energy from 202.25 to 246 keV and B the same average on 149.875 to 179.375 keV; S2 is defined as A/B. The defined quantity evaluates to 1.06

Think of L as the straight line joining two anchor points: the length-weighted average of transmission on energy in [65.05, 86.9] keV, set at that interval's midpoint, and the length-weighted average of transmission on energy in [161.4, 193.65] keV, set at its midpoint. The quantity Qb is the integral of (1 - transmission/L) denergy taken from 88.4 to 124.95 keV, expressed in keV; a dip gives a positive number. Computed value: 1.0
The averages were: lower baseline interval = 11.4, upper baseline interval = 13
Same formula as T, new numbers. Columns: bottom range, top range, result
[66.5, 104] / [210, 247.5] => 1.19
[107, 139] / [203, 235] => 1.13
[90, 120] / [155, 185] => 1.12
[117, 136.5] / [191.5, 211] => 1.10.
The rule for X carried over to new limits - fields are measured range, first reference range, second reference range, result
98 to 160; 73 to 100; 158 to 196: 0.01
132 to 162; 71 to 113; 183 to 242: -0.01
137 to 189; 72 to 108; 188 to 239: -0.01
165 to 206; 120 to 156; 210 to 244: 0.00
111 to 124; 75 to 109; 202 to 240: 0.01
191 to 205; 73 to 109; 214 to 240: 0.01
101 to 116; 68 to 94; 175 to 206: 0.02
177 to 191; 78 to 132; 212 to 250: -0.02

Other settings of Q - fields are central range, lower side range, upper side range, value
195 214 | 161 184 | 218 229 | 0.1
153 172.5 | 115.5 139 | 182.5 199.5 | -0.3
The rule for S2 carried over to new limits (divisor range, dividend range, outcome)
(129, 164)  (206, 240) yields 1.09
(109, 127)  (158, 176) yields 1.09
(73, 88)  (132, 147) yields 1.07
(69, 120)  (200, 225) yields 1.16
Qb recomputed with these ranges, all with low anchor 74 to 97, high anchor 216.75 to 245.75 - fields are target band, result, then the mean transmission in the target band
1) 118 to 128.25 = 0.06 keV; 12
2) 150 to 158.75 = -0.02 keV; 12.6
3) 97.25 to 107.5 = 0.29 keV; 11.4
